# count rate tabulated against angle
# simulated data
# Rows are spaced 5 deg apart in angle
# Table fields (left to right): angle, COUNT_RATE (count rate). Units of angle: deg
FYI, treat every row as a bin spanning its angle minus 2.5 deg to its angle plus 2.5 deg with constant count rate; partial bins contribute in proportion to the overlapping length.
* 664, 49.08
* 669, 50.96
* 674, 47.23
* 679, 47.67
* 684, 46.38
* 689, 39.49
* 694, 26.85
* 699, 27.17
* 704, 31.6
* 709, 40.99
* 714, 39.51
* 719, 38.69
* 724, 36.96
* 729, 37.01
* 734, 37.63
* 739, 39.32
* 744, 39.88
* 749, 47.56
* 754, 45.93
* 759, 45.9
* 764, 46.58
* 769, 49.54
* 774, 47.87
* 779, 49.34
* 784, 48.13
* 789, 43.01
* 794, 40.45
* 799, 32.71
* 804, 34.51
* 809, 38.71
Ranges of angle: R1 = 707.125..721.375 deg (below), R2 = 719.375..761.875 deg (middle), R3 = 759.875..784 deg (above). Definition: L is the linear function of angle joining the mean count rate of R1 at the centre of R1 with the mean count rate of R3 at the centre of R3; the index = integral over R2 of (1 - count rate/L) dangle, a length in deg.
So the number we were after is 2.4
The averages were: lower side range 39.7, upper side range 48.1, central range 41.2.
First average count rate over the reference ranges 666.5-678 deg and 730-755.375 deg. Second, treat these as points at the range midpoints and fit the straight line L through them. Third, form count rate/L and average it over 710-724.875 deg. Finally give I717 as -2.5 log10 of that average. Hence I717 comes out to 0.14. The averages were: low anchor 48.9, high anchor 41.6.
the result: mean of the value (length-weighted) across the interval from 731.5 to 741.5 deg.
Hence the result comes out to 38.5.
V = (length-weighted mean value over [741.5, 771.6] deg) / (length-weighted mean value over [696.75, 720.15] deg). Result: 1.29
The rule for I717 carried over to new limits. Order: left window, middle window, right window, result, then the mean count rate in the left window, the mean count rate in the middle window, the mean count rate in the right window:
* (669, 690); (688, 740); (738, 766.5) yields 0.26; 46.3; 35.7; 44.5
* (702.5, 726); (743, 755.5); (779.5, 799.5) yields -0.12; 37.8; 44.9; 42.7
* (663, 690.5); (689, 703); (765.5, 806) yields 0.48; 46.9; 29.7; 43.4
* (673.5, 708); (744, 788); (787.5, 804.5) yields -0.24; 37.7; 47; 37.7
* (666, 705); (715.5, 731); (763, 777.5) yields 0.16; 40.1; 37.7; 48.2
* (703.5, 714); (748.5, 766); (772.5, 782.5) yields -0.02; 38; 46.4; 48.6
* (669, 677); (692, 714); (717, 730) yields 0.26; 48.4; 32.7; 37.6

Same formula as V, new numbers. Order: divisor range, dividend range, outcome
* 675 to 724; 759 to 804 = 1.17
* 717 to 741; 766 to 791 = 1.26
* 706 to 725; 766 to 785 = 1.25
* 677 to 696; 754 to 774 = 1.17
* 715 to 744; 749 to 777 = 1.24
